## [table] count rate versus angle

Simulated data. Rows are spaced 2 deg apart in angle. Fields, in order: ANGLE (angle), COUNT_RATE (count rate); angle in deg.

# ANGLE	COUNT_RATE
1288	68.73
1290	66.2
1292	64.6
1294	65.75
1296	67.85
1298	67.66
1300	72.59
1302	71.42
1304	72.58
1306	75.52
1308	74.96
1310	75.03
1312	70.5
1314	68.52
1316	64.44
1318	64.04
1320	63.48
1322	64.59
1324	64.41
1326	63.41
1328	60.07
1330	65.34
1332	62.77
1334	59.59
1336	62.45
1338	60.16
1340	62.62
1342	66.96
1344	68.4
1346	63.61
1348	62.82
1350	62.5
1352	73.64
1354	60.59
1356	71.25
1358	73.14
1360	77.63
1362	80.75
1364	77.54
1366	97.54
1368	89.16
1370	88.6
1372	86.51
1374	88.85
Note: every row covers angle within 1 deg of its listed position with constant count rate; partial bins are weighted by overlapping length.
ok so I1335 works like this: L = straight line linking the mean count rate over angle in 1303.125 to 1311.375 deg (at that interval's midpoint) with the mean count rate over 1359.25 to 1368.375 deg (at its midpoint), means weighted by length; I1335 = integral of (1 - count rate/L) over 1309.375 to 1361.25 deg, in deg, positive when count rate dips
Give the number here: 8.79 deg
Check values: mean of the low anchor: 74.4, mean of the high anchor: 84.4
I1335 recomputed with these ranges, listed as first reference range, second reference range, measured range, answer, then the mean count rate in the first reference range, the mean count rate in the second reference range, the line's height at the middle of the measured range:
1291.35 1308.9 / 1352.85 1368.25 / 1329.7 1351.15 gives 3.41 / 70.4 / 77.9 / 75.4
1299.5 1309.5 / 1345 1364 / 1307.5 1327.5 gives 1.56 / 73.5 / 70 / 72.6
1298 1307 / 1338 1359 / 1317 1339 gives 1.99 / 72.4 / 66.2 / 69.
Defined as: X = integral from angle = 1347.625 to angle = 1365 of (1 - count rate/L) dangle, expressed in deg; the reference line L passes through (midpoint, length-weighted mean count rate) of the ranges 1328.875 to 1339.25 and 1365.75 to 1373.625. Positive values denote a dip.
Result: 1.7 deg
